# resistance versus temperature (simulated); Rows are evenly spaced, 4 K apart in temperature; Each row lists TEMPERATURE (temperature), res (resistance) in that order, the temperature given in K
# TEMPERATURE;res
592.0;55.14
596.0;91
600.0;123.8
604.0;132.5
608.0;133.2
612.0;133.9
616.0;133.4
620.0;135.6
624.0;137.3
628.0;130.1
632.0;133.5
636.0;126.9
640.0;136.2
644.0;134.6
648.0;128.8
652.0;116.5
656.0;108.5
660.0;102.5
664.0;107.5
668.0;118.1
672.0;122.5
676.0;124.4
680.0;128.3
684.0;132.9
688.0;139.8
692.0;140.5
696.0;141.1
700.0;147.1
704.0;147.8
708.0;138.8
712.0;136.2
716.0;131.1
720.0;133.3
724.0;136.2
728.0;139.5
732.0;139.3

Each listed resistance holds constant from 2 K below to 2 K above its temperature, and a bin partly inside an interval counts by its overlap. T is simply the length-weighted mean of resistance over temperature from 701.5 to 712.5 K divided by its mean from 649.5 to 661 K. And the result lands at 1.3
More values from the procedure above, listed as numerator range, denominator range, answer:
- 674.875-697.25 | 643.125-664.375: 1.16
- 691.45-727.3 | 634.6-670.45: 1.16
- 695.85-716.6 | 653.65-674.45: 1.26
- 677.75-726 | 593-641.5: 1.08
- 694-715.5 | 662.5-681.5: 1.18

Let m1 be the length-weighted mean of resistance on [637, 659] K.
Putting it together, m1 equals 124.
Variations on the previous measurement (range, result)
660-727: 132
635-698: 126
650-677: 114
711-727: 134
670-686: 127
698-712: 143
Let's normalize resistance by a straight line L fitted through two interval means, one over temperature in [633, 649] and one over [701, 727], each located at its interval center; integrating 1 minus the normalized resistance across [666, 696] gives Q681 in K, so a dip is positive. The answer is 1.1 K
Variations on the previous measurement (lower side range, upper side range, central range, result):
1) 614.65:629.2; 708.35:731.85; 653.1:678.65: 3.91 K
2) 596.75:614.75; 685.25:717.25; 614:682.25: 4.30 K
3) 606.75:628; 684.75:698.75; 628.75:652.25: 0.98 K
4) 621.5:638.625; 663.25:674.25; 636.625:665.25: 1.02 K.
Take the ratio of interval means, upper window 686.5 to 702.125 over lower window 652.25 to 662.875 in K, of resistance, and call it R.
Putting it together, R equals 1.3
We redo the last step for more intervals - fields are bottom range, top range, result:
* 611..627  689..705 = 1.07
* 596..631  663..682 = 0.93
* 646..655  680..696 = 1.13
